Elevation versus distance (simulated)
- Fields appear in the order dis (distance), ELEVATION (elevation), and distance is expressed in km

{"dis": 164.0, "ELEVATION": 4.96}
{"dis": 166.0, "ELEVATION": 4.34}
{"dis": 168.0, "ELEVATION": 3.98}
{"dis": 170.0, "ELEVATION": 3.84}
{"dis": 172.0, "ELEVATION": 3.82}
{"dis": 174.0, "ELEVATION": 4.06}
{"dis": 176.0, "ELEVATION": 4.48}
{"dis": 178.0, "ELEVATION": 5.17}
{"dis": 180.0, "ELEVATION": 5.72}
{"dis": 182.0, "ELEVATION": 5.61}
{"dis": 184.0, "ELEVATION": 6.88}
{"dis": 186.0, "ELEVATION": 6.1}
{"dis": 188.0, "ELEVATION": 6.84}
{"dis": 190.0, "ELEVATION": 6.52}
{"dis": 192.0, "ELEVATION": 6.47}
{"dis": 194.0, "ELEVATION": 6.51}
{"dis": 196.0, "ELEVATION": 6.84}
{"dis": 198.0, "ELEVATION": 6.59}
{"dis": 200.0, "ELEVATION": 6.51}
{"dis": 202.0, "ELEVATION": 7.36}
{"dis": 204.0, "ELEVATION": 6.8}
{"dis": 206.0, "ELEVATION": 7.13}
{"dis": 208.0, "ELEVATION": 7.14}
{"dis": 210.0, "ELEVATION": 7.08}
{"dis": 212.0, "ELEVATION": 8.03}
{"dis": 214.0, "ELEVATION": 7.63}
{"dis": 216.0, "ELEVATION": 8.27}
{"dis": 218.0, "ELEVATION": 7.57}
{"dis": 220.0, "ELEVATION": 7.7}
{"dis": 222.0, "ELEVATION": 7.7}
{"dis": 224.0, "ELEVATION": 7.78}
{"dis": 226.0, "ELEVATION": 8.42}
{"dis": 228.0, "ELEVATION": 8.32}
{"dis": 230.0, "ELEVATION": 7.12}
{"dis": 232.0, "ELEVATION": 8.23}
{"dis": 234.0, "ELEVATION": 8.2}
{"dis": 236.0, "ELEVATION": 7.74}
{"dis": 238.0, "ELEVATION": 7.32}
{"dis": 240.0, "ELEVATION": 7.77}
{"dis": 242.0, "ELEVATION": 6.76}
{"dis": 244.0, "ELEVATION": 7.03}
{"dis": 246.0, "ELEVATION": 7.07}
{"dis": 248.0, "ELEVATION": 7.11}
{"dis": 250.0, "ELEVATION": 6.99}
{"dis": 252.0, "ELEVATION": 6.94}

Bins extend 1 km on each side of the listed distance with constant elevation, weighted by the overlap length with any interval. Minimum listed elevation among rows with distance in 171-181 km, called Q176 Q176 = 3.82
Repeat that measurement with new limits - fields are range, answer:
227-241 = 7.12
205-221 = 7.08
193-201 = 6.51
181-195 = 5.61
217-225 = 7.57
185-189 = 6.1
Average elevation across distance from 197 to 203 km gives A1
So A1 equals 6.82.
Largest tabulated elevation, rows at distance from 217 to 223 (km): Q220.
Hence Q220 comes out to 7.7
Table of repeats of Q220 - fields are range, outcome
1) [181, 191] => 6.88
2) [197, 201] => 6.59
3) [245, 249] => 7.11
